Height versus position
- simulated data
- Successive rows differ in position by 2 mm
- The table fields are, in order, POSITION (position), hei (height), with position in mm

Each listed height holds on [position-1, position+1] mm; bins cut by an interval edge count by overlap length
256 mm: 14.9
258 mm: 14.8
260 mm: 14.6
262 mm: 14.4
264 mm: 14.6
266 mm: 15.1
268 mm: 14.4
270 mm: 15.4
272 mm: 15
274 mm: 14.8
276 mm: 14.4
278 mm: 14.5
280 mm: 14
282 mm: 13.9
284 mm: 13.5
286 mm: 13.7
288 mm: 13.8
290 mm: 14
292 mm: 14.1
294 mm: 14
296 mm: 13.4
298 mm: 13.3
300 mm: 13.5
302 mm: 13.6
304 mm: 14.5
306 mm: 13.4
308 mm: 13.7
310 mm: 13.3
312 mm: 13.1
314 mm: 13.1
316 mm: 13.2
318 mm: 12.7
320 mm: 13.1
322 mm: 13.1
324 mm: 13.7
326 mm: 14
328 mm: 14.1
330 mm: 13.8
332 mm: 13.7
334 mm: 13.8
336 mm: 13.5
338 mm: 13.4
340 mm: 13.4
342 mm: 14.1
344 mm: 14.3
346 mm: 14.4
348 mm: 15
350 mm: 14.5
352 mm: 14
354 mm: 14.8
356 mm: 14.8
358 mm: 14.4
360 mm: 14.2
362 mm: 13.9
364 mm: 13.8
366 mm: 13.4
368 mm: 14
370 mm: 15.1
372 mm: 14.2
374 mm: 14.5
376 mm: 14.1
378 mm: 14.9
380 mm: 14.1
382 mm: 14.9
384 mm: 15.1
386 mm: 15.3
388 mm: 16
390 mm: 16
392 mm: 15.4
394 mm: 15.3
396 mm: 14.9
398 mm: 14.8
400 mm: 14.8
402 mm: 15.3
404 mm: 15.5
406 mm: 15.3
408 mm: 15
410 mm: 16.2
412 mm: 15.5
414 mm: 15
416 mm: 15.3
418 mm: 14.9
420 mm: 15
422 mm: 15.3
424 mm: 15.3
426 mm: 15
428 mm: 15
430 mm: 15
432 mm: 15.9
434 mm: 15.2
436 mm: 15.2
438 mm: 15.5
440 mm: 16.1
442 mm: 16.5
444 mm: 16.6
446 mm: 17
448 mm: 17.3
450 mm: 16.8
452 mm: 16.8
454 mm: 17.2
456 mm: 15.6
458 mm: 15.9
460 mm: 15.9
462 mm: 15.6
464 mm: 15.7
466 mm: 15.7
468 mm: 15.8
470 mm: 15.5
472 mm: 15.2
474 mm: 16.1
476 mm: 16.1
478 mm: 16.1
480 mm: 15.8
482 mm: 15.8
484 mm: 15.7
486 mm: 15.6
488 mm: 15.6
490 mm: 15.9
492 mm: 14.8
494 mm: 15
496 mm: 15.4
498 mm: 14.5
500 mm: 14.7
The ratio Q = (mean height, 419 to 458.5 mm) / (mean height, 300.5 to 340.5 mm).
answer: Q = 1.2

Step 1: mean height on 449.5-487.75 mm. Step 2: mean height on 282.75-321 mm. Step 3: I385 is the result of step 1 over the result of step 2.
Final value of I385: 1.18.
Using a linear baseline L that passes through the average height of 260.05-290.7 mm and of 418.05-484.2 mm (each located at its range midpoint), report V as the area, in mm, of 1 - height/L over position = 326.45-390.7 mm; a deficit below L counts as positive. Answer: 3.1 mm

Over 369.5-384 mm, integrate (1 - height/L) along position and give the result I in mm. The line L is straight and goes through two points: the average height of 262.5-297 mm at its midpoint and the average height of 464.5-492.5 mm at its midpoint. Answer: 0.4 mm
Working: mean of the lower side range 14.3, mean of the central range 14.6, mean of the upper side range 15.7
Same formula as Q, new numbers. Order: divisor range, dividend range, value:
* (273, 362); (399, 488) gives 1.13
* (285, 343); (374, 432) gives 1.11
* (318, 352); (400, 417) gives 1.11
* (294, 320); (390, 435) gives 1.14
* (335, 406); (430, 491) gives 1.10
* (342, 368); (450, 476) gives 1.12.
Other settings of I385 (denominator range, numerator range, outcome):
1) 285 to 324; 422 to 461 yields 1.18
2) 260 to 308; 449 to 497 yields 1.12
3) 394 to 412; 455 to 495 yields 1.03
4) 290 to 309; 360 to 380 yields 1.03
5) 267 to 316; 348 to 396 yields 1.05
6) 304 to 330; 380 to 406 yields 1.13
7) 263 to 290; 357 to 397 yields 1.02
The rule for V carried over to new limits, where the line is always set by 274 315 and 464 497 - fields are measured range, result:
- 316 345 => 1.1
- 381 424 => -1.2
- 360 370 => 0.4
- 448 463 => -0.9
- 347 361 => -0.2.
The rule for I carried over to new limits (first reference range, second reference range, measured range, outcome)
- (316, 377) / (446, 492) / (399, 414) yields -0.39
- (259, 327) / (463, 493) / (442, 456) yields -1.28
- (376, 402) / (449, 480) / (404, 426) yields 0.18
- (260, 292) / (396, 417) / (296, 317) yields 1.59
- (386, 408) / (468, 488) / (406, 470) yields -0.89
